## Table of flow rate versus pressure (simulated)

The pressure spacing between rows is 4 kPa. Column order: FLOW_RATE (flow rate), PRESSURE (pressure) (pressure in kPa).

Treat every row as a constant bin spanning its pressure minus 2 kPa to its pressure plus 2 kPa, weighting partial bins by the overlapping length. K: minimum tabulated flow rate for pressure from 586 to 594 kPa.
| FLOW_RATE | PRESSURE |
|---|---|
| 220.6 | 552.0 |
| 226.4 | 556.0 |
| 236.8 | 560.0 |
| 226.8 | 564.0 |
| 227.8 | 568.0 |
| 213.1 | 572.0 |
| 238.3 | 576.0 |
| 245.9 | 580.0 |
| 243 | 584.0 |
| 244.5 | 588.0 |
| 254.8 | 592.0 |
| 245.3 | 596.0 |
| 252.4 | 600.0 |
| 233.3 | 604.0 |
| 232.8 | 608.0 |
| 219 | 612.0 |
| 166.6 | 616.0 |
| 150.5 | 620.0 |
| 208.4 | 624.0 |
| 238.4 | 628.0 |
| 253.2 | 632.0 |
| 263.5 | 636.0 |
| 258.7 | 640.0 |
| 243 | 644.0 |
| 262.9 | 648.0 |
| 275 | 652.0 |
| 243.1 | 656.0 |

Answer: 244.5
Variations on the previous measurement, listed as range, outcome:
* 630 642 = 253.2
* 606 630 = 150.5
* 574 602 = 238.3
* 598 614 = 219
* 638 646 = 243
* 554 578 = 213.1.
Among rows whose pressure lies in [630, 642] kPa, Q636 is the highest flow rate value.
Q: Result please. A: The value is 263.5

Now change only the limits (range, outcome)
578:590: 245.9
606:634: 253.2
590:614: 254.8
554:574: 236.8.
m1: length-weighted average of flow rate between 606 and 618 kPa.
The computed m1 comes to 206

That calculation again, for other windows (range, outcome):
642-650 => 253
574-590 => 243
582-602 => 248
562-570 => 227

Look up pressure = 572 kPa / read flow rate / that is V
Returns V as 213.1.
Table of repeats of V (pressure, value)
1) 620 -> 150.5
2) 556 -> 226.4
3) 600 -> 252.4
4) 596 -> 245.3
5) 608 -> 232.8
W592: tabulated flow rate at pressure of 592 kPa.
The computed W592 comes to 254.8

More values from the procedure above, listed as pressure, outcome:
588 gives 244.5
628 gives 238.4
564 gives 226.8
